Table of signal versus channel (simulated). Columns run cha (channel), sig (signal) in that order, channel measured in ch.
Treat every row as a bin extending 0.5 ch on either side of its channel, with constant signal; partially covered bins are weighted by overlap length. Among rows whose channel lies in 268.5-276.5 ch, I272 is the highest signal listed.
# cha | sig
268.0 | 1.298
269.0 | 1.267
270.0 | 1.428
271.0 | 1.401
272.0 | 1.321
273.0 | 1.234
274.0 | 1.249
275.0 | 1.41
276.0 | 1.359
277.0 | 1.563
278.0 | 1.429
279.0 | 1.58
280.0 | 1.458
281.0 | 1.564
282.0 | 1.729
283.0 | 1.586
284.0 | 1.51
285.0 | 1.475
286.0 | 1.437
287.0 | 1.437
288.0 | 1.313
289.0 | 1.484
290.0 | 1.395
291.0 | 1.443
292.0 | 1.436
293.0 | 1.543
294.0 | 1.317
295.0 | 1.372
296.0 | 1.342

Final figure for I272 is 1.428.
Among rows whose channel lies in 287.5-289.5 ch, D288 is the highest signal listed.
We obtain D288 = 1.484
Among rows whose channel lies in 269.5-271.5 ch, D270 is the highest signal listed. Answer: 1.428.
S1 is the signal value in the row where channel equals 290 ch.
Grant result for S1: 1.395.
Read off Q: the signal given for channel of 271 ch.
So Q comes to 1.401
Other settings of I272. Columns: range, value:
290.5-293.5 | 1.543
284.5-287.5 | 1.475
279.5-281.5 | 1.564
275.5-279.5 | 1.58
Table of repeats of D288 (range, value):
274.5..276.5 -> 1.41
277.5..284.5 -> 1.729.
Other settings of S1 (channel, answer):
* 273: 1.234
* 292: 1.436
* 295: 1.372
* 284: 1.51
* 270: 1.428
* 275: 1.41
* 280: 1.458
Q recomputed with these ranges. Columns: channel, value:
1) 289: 1.484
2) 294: 1.317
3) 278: 1.429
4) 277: 1.563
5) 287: 1.437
